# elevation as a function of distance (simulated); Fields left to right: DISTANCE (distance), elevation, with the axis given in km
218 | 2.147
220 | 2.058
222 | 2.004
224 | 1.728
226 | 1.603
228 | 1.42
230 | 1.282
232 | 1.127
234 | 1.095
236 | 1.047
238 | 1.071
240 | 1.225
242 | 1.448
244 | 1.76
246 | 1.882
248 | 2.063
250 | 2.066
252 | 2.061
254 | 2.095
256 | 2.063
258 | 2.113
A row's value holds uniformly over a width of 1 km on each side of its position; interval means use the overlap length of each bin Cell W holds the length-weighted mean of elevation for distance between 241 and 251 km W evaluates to 1.84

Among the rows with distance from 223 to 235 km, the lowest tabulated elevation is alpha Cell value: 1.095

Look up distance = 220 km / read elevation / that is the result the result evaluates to 2.058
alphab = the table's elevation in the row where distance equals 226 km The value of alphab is 1.603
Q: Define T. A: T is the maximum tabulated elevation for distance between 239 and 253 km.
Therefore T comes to 2.066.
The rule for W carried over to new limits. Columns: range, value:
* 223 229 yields 1.58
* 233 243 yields 1.18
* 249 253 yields 2.06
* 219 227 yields 1.85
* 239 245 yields 1.48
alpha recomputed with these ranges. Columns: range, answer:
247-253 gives 2.061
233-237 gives 1.047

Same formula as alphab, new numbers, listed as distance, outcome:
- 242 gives 1.448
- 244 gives 1.76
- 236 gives 1.047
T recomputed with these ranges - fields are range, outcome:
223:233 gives 1.728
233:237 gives 1.095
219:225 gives 2.058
